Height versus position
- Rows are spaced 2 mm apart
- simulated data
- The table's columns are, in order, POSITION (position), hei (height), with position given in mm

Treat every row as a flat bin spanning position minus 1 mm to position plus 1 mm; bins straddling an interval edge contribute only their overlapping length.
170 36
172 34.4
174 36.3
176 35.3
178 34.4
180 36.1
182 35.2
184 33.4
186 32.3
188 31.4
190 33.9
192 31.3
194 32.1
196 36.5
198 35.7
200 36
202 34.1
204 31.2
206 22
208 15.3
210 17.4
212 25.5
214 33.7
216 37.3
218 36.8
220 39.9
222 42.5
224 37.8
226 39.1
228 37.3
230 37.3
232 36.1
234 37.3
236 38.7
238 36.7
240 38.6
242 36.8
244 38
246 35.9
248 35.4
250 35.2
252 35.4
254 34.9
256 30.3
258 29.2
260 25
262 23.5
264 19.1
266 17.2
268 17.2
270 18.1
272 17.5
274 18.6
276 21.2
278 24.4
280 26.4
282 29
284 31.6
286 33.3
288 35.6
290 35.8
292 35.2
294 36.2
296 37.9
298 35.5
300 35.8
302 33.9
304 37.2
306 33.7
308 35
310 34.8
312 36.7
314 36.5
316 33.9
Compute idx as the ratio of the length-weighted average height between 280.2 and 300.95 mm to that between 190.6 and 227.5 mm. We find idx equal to 1.05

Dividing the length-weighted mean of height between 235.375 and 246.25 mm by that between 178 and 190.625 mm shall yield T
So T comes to 1.11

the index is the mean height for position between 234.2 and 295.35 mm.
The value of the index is 29.8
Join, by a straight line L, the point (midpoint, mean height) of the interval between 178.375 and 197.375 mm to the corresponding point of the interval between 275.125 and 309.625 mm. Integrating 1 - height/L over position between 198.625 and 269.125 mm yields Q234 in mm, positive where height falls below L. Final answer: 2.6 mm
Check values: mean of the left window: 33.6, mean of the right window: 32.9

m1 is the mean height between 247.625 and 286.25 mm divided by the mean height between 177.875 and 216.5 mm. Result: 0.83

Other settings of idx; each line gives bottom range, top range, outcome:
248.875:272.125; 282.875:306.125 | 1.38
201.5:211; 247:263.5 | 1.31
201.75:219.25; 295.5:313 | 1.27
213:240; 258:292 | 0.66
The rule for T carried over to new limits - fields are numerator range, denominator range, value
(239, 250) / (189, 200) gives 1.08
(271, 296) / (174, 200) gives 0.85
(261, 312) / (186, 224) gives 0.91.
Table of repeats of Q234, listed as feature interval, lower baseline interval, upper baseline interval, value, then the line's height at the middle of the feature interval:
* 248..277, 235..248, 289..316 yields 9.4 mm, 36.7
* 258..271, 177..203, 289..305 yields 5.4 mm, 35.4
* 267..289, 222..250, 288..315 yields 7.0 mm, 36.3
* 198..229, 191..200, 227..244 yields 2.8 mm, 35.6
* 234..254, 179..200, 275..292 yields -3.2 mm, 31.6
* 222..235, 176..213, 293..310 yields -2.2 mm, 32.4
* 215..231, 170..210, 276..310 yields -2.9 mm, 32.5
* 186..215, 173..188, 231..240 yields 4.6 mm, 35.5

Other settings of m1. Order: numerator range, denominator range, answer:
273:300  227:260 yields 0.87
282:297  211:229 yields 0.95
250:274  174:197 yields 0.72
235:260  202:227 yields 1.11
